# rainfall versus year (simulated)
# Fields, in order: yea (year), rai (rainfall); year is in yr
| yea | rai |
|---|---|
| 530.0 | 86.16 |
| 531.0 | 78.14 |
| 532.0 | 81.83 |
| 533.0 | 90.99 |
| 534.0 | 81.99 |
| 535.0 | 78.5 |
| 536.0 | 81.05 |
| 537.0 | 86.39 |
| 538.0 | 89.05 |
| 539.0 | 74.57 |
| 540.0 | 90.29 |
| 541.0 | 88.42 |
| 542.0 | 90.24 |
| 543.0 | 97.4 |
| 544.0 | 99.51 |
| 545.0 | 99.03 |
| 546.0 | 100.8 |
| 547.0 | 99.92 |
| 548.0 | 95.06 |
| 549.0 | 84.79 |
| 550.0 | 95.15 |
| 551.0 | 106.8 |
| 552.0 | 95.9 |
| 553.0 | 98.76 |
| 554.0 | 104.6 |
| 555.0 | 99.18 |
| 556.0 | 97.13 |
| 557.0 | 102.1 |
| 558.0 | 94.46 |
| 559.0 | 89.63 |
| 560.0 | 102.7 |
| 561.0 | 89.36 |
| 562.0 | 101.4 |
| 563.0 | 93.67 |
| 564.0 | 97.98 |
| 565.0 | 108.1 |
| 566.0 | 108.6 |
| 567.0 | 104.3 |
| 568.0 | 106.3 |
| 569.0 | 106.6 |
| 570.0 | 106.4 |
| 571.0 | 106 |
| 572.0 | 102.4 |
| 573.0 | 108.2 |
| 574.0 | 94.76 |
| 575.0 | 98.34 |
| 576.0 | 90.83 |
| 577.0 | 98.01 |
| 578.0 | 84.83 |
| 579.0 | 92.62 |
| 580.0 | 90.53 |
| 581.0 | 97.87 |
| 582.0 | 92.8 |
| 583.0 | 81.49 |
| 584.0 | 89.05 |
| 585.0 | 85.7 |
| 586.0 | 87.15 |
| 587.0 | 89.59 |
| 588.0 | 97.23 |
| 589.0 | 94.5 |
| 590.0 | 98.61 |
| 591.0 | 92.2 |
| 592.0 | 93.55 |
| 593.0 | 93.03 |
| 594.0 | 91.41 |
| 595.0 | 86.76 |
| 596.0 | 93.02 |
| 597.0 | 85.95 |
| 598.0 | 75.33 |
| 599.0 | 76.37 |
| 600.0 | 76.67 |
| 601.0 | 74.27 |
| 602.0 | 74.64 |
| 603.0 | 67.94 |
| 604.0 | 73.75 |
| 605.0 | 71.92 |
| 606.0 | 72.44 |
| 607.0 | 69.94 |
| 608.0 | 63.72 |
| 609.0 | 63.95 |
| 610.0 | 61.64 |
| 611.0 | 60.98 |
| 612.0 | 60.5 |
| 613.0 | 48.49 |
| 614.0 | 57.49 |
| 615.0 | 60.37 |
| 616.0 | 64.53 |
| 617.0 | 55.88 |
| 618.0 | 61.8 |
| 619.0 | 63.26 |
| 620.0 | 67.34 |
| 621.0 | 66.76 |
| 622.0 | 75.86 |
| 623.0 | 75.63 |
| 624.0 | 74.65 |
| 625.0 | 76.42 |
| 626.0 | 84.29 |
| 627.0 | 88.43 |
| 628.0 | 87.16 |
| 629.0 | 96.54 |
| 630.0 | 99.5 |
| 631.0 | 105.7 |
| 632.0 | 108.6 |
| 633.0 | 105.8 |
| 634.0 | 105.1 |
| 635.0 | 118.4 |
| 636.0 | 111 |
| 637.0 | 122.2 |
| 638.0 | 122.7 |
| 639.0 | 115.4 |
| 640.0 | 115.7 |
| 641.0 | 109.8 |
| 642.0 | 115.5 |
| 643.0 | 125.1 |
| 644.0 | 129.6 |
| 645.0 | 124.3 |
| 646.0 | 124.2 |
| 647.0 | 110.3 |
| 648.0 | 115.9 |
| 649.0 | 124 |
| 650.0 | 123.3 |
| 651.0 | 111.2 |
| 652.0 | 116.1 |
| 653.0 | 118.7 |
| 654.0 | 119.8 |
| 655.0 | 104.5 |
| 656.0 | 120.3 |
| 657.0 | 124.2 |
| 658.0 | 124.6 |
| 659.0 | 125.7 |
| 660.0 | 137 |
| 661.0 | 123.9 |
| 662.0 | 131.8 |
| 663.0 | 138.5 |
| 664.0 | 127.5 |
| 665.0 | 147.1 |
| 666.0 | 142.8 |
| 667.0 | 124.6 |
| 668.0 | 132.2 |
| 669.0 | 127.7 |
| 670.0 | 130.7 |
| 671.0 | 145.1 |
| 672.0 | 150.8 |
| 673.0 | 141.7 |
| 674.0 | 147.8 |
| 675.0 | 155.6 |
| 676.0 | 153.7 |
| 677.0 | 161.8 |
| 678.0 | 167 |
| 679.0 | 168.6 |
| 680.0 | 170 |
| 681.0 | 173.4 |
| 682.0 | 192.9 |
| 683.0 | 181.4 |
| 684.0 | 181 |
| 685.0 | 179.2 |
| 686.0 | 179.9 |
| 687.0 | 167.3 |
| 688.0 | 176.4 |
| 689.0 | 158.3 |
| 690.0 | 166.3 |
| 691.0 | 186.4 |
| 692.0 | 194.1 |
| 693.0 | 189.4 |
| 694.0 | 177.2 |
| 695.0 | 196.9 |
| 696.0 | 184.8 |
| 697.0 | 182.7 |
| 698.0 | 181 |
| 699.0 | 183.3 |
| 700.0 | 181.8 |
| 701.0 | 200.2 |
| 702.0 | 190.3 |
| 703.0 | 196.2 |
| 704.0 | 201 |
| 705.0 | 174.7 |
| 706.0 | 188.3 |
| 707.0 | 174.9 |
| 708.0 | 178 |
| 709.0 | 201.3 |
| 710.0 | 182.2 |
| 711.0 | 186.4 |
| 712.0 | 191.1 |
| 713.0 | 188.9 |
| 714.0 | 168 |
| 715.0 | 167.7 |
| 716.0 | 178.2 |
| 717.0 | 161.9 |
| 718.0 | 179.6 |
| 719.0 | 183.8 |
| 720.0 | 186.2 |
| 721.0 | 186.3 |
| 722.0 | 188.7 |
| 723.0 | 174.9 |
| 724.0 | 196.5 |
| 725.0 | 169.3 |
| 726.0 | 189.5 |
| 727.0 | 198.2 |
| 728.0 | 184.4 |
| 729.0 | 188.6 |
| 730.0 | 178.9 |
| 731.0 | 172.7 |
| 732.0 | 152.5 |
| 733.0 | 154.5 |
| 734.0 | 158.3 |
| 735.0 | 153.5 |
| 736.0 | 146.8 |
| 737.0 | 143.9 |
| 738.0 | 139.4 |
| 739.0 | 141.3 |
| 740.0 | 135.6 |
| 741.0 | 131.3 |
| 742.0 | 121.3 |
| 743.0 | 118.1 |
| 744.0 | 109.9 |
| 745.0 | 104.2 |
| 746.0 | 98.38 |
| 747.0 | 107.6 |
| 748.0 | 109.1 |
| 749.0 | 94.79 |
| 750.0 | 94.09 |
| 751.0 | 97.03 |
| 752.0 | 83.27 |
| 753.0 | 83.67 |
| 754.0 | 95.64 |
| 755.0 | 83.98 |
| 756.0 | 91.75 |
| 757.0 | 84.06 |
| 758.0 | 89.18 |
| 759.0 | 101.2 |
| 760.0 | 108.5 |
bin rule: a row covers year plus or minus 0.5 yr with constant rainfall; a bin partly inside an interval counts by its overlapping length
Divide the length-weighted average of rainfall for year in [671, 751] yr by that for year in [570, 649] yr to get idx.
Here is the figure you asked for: 1.9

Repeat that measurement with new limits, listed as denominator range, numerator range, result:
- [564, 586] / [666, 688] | 1.63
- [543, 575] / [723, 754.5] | 1.38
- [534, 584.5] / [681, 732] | 1.91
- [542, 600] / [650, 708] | 1.66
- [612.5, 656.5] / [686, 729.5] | 1.86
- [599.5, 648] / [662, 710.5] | 1.94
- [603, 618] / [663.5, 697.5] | 2.58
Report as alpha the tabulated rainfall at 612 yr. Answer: 60.5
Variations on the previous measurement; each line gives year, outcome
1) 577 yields 98.01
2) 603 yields 67.94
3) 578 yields 84.83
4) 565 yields 108.1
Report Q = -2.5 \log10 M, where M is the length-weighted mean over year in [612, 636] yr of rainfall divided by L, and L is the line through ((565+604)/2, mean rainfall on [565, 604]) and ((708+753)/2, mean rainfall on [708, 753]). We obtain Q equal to 0.331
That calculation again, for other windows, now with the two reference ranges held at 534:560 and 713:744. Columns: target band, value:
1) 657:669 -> 0.06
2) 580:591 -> 0.19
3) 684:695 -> -0.19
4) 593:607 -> 0.40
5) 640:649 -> 0.11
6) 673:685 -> -0.16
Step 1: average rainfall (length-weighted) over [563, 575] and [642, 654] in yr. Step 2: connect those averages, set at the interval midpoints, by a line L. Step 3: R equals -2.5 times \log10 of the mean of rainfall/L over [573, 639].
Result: 0.302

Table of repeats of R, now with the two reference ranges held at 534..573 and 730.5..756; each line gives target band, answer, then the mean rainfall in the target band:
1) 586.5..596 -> 0.094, 93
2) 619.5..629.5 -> 0.311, 79.3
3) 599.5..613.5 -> 0.466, 67.2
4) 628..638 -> -0.011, 108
